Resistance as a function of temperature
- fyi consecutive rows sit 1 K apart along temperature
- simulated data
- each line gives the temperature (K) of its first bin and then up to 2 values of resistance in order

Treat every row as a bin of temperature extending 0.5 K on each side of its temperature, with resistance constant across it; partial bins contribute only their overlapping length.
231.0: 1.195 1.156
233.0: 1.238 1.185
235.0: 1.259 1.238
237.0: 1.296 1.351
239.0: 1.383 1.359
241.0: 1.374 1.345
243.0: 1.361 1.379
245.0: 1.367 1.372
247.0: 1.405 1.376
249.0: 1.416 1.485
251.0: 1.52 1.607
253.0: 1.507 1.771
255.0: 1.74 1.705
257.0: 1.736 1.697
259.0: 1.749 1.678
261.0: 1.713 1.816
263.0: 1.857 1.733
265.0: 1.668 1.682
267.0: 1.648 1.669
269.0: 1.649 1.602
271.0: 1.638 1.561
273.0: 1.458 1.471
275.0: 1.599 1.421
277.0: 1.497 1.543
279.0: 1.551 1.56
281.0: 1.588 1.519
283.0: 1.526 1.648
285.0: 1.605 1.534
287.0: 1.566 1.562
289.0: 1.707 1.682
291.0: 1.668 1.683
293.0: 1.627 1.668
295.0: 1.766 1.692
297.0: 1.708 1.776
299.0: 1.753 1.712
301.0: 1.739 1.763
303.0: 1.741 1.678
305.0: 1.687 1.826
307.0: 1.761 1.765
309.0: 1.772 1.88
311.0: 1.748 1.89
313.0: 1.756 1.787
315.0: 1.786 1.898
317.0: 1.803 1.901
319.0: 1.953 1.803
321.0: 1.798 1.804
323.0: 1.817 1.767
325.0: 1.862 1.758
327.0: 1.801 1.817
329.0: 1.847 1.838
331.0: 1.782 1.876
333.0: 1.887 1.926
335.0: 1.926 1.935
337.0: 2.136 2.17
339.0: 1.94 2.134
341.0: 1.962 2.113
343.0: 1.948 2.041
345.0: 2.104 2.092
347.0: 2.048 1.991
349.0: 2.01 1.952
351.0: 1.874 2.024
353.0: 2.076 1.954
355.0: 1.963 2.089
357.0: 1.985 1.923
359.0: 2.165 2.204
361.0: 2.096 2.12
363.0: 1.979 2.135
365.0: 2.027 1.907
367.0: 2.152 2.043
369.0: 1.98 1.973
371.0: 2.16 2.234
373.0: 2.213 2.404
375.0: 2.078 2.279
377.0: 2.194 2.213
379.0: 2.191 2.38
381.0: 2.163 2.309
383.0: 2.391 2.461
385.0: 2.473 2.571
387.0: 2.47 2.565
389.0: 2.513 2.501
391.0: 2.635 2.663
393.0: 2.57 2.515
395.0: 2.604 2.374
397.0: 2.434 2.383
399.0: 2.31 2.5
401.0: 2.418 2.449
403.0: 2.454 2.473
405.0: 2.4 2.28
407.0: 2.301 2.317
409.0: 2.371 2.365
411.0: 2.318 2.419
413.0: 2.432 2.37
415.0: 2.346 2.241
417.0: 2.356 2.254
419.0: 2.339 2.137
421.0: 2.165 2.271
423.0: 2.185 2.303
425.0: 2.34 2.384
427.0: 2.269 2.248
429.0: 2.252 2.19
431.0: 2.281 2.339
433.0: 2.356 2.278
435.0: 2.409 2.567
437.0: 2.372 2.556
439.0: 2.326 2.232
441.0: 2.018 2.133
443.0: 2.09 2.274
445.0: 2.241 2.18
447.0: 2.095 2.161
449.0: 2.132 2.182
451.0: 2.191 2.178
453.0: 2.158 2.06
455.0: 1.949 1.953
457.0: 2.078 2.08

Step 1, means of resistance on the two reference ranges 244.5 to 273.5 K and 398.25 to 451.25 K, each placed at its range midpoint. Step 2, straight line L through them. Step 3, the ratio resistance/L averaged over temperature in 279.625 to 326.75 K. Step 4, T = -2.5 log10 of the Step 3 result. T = 0.04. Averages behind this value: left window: 1.61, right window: 2.3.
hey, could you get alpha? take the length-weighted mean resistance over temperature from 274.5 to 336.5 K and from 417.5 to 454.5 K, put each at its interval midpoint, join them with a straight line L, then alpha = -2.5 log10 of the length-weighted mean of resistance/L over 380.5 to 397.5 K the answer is -0.20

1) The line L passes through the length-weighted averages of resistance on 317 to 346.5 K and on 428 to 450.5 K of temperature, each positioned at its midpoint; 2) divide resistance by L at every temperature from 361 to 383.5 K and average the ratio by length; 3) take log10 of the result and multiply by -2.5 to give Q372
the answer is -0.06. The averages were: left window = 1.92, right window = 2.26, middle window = 2.16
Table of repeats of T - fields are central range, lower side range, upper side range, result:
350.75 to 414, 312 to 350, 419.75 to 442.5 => -0.08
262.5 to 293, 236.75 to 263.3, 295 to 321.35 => 0.03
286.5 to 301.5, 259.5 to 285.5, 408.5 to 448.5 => 0.01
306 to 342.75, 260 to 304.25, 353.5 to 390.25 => 0.02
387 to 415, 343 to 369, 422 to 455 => -0.14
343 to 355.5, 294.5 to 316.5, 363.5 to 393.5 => 0.04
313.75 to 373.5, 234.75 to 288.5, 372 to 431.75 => 0.03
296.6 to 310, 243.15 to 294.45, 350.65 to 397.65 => 0.03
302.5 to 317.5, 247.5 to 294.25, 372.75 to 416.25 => 0.05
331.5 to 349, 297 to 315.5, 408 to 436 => -0.05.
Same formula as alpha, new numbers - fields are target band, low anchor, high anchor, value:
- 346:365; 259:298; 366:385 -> 0.03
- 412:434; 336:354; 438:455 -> -0.07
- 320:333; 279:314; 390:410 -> 0.05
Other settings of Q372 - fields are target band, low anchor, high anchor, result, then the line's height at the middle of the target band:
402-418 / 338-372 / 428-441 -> -0.06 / 2.24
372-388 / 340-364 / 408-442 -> -0.09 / 2.14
